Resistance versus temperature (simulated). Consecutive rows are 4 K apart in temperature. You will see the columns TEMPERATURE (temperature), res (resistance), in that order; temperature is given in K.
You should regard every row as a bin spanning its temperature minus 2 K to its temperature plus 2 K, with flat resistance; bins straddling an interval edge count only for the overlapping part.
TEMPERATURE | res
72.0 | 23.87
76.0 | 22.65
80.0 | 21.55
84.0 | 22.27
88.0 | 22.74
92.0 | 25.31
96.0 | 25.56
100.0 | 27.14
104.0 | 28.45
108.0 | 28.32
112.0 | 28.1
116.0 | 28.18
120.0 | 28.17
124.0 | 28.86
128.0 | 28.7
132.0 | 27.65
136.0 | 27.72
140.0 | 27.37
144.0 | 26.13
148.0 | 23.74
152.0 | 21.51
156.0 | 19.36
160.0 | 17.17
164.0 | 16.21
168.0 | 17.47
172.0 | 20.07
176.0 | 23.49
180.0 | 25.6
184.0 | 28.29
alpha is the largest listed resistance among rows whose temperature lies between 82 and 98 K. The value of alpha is 25.56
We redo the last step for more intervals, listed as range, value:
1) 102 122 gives 28.45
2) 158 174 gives 20.07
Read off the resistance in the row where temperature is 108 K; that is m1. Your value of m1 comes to 28.32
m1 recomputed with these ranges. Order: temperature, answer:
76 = 22.65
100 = 27.14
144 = 26.13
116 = 28.18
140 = 27.37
